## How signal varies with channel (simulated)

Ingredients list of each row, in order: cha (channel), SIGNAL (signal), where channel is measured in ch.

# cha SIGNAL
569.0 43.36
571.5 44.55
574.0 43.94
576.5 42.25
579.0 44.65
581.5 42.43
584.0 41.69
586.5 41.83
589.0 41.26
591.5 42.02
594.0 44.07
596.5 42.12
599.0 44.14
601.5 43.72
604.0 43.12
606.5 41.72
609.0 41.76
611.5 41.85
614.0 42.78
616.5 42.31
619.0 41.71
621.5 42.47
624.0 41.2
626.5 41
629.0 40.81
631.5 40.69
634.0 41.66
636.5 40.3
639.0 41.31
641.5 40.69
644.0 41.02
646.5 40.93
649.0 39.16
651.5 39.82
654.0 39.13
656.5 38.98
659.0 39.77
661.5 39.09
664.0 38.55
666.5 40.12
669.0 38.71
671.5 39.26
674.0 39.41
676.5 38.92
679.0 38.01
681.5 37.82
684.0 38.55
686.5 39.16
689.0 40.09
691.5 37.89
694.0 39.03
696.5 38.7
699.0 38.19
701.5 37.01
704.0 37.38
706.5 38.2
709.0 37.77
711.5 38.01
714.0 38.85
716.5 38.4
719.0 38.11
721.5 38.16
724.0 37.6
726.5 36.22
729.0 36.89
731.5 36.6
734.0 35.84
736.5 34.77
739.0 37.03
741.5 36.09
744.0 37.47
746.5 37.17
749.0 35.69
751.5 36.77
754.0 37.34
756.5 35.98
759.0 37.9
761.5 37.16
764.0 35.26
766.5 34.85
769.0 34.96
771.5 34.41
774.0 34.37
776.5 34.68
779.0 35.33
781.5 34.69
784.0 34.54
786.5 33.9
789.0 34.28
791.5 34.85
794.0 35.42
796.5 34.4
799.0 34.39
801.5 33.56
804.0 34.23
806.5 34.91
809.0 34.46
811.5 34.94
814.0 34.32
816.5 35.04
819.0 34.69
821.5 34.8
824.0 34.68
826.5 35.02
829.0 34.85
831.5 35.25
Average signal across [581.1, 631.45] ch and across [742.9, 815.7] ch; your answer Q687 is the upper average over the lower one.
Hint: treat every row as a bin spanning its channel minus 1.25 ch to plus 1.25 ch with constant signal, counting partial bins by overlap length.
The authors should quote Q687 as 0.84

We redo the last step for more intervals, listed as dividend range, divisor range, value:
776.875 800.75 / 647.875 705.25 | 0.89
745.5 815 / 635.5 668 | 0.88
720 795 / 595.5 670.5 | 0.87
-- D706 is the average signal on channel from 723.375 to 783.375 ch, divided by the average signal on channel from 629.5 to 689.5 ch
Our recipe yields 0.91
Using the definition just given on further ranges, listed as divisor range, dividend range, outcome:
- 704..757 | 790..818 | 0.93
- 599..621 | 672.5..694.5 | 0.91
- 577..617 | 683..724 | 0.90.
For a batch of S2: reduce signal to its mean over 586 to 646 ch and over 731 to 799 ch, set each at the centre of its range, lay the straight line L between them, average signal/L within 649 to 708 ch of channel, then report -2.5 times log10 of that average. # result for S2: 0.01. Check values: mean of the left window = 41.9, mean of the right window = 35.6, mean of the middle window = 38.8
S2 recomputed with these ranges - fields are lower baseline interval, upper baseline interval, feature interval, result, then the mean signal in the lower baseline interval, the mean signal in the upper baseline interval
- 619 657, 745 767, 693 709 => 0.01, 40.7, 36.5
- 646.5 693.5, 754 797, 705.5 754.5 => -0.01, 39.1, 35.2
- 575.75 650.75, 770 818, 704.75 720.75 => -0.01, 41.9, 34.6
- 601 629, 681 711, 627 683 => 0.01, 42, 38.3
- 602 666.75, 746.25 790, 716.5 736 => 0.00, 40.9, 35.5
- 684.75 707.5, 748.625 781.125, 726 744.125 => 0.02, 38.4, 35.7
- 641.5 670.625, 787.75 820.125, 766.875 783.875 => 0.03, 39.6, 34.6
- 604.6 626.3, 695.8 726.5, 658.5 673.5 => 0.02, 42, 37.9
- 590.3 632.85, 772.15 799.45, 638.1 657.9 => 0.01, 42.2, 34.6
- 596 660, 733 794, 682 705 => 0.00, 41.3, 35.6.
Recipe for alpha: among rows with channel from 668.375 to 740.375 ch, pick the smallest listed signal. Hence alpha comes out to 34.77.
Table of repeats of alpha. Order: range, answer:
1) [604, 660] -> 38.98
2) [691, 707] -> 37.01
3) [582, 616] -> 41.26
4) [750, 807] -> 33.56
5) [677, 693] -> 37.82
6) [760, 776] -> 34.37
